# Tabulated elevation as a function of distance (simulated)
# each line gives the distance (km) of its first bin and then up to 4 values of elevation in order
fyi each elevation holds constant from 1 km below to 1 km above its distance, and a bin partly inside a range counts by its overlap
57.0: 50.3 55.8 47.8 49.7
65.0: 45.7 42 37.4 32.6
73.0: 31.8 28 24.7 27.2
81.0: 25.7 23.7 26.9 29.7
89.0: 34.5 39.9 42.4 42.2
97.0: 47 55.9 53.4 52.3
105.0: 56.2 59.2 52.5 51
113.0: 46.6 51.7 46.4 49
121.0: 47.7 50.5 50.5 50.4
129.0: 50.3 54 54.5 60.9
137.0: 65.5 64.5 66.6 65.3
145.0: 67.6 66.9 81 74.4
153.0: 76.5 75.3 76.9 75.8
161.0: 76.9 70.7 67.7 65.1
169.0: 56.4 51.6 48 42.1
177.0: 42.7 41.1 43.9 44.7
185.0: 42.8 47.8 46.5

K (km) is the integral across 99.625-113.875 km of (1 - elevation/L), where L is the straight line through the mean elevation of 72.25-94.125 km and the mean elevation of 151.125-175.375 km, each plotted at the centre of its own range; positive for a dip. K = -4.3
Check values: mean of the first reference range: 30.5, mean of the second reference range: 66.2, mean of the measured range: 53.2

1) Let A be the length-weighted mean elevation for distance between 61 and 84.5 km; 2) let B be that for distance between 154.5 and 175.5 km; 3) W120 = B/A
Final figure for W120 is 1.90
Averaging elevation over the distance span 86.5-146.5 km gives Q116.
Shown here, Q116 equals 52.2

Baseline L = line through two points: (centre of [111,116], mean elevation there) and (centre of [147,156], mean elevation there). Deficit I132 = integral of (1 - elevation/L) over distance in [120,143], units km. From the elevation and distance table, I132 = 2.14 km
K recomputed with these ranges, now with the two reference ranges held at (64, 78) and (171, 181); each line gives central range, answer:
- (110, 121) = -2.87 km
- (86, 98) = -0.88 km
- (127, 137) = -3.79 km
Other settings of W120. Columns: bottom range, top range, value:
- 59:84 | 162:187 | 1.44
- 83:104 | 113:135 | 1.22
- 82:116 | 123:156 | 1.41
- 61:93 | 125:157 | 1.90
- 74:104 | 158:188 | 1.48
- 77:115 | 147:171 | 1.68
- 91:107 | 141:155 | 1.44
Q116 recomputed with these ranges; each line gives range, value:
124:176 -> 63.7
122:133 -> 51.4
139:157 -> 71.6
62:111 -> 40.2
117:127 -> 49.2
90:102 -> 46.8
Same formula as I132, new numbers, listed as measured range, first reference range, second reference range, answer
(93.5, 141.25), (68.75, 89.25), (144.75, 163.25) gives -1.5 km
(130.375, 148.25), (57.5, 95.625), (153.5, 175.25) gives -1.9 km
